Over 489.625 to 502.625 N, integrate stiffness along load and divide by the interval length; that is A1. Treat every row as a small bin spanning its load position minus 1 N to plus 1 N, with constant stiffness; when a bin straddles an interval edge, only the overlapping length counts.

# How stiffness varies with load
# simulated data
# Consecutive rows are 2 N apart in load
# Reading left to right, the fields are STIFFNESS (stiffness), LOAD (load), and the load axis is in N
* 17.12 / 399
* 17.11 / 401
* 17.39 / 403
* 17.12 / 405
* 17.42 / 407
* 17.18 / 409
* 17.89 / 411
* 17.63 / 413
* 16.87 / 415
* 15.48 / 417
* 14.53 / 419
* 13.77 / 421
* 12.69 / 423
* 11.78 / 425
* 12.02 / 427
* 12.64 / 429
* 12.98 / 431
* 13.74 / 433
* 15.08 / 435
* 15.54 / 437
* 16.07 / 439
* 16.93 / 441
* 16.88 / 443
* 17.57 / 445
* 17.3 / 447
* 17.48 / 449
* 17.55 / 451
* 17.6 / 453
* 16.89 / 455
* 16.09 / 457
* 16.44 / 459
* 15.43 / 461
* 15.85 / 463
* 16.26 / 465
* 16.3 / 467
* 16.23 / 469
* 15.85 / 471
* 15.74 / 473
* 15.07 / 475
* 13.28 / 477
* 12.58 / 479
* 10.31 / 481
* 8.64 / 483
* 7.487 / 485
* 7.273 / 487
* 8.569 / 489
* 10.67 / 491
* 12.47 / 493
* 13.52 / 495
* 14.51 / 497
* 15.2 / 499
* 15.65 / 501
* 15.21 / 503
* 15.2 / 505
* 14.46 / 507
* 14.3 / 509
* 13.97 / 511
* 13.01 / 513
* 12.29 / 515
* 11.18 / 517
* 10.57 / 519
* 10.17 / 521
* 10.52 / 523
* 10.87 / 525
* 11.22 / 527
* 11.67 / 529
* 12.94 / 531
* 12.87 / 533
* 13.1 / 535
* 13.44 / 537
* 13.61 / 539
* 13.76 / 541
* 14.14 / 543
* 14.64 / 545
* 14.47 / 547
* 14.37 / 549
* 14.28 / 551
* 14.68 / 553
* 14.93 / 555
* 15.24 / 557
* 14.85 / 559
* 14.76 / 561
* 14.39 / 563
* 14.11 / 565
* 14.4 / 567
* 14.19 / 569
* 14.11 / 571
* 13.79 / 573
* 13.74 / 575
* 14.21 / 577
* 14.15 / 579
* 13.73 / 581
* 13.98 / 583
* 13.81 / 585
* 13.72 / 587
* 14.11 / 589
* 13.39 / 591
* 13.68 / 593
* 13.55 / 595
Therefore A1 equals 13.6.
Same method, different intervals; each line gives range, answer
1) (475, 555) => 12.7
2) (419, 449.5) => 14.8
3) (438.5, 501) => 14.5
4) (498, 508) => 15.1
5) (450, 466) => 16.5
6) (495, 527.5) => 13.1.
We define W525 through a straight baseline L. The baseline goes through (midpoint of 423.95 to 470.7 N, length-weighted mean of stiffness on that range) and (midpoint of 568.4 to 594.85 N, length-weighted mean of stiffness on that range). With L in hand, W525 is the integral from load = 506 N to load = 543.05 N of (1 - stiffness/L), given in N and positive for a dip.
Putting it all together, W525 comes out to 5.4 N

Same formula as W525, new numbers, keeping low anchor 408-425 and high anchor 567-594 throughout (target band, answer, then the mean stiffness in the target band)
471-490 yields 4.7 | 11.2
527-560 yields 1.0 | 13.9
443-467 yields -2.5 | 16.8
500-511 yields -0.2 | 14.9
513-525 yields 2.8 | 11.1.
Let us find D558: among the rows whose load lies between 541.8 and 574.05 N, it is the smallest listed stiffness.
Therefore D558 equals 13.79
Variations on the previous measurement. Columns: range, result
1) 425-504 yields 7.273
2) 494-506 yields 13.52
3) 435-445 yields 15.08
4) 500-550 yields 10.17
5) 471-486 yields 7.487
